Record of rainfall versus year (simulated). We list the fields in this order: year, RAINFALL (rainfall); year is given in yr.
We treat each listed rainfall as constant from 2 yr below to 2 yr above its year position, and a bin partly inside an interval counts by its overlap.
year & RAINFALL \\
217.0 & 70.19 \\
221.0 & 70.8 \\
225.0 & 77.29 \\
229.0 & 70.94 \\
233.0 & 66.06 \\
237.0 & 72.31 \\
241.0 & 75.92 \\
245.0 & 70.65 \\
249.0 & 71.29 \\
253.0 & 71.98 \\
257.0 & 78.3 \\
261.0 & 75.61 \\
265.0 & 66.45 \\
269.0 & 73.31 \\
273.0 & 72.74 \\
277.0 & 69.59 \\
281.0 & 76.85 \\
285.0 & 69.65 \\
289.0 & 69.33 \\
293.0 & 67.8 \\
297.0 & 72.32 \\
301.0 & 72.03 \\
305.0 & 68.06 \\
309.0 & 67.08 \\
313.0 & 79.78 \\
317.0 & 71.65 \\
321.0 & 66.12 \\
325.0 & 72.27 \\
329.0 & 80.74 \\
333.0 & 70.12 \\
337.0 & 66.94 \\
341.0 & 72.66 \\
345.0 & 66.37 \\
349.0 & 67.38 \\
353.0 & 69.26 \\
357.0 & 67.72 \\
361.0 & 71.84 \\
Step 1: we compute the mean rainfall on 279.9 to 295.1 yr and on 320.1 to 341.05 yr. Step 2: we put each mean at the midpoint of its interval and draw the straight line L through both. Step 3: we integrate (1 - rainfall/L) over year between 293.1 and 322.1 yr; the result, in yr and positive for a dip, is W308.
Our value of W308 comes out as 0.05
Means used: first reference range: 70.6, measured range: 70.9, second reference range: 71.6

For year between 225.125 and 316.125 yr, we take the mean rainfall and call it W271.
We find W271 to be 71.8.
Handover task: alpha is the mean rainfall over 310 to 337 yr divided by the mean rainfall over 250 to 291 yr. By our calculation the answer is 1.01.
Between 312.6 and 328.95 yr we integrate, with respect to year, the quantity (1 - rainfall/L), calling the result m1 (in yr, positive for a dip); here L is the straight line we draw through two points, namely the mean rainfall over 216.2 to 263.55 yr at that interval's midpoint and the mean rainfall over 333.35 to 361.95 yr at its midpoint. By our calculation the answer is -0.7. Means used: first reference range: 72.6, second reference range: 68.8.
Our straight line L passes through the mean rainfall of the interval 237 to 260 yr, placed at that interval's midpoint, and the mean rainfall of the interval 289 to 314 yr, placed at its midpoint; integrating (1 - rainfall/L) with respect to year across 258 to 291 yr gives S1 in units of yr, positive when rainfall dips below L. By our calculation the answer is 0.1 yr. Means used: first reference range 73.6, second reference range 70.7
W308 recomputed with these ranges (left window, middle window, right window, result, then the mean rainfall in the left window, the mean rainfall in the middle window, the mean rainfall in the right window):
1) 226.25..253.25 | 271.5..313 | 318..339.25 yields 0.2 yr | 71.4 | 71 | 71.3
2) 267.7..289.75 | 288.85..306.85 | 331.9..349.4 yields 0.3 yr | 72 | 70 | 68.7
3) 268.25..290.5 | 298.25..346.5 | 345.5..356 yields -1.2 yr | 71.9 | 71.2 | 68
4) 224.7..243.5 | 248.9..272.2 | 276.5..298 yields -0.5 yr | 72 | 72.9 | 71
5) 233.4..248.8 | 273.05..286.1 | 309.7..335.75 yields 0.0 yr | 72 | 72.3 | 72.9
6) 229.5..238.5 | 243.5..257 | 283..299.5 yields -0.6 yr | 69.3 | 72.4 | 69.8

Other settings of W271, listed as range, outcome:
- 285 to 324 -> 70.5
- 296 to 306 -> 70.9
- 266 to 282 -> 72.5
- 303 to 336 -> 71.8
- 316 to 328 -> 70.8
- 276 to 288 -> 72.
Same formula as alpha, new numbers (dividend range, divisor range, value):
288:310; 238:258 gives 0.95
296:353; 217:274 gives 0.98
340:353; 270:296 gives 0.96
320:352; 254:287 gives 0.97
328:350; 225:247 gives 0.98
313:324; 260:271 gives 1.00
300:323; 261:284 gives 0.98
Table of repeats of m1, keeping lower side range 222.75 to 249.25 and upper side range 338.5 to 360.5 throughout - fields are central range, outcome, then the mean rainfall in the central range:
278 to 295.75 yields -0.1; 70.9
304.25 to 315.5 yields -0.3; 72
